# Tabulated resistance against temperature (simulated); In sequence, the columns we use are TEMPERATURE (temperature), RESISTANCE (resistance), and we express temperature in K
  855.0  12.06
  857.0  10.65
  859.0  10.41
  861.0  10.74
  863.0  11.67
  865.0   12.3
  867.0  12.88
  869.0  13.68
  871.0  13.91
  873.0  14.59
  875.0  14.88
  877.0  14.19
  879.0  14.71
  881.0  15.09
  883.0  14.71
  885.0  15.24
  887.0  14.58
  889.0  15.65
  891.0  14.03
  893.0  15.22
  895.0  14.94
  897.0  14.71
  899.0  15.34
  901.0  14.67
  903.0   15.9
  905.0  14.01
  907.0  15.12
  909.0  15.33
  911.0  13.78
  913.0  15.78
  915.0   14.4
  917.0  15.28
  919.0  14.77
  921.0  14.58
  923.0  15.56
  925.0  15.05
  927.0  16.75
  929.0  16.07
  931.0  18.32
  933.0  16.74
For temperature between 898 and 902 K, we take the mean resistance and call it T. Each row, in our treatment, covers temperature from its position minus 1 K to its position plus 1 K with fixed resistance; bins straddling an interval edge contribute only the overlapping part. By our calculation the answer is 15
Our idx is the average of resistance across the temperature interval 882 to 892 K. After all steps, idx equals 14.8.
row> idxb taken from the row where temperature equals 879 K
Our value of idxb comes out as 14.71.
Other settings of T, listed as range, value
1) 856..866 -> 11.2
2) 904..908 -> 14.6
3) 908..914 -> 15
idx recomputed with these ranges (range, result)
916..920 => 15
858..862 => 10.6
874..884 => 14.7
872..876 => 14.7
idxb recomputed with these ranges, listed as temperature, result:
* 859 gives 10.41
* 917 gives 15.28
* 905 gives 14.01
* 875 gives 14.88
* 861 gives 10.74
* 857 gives 10.65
